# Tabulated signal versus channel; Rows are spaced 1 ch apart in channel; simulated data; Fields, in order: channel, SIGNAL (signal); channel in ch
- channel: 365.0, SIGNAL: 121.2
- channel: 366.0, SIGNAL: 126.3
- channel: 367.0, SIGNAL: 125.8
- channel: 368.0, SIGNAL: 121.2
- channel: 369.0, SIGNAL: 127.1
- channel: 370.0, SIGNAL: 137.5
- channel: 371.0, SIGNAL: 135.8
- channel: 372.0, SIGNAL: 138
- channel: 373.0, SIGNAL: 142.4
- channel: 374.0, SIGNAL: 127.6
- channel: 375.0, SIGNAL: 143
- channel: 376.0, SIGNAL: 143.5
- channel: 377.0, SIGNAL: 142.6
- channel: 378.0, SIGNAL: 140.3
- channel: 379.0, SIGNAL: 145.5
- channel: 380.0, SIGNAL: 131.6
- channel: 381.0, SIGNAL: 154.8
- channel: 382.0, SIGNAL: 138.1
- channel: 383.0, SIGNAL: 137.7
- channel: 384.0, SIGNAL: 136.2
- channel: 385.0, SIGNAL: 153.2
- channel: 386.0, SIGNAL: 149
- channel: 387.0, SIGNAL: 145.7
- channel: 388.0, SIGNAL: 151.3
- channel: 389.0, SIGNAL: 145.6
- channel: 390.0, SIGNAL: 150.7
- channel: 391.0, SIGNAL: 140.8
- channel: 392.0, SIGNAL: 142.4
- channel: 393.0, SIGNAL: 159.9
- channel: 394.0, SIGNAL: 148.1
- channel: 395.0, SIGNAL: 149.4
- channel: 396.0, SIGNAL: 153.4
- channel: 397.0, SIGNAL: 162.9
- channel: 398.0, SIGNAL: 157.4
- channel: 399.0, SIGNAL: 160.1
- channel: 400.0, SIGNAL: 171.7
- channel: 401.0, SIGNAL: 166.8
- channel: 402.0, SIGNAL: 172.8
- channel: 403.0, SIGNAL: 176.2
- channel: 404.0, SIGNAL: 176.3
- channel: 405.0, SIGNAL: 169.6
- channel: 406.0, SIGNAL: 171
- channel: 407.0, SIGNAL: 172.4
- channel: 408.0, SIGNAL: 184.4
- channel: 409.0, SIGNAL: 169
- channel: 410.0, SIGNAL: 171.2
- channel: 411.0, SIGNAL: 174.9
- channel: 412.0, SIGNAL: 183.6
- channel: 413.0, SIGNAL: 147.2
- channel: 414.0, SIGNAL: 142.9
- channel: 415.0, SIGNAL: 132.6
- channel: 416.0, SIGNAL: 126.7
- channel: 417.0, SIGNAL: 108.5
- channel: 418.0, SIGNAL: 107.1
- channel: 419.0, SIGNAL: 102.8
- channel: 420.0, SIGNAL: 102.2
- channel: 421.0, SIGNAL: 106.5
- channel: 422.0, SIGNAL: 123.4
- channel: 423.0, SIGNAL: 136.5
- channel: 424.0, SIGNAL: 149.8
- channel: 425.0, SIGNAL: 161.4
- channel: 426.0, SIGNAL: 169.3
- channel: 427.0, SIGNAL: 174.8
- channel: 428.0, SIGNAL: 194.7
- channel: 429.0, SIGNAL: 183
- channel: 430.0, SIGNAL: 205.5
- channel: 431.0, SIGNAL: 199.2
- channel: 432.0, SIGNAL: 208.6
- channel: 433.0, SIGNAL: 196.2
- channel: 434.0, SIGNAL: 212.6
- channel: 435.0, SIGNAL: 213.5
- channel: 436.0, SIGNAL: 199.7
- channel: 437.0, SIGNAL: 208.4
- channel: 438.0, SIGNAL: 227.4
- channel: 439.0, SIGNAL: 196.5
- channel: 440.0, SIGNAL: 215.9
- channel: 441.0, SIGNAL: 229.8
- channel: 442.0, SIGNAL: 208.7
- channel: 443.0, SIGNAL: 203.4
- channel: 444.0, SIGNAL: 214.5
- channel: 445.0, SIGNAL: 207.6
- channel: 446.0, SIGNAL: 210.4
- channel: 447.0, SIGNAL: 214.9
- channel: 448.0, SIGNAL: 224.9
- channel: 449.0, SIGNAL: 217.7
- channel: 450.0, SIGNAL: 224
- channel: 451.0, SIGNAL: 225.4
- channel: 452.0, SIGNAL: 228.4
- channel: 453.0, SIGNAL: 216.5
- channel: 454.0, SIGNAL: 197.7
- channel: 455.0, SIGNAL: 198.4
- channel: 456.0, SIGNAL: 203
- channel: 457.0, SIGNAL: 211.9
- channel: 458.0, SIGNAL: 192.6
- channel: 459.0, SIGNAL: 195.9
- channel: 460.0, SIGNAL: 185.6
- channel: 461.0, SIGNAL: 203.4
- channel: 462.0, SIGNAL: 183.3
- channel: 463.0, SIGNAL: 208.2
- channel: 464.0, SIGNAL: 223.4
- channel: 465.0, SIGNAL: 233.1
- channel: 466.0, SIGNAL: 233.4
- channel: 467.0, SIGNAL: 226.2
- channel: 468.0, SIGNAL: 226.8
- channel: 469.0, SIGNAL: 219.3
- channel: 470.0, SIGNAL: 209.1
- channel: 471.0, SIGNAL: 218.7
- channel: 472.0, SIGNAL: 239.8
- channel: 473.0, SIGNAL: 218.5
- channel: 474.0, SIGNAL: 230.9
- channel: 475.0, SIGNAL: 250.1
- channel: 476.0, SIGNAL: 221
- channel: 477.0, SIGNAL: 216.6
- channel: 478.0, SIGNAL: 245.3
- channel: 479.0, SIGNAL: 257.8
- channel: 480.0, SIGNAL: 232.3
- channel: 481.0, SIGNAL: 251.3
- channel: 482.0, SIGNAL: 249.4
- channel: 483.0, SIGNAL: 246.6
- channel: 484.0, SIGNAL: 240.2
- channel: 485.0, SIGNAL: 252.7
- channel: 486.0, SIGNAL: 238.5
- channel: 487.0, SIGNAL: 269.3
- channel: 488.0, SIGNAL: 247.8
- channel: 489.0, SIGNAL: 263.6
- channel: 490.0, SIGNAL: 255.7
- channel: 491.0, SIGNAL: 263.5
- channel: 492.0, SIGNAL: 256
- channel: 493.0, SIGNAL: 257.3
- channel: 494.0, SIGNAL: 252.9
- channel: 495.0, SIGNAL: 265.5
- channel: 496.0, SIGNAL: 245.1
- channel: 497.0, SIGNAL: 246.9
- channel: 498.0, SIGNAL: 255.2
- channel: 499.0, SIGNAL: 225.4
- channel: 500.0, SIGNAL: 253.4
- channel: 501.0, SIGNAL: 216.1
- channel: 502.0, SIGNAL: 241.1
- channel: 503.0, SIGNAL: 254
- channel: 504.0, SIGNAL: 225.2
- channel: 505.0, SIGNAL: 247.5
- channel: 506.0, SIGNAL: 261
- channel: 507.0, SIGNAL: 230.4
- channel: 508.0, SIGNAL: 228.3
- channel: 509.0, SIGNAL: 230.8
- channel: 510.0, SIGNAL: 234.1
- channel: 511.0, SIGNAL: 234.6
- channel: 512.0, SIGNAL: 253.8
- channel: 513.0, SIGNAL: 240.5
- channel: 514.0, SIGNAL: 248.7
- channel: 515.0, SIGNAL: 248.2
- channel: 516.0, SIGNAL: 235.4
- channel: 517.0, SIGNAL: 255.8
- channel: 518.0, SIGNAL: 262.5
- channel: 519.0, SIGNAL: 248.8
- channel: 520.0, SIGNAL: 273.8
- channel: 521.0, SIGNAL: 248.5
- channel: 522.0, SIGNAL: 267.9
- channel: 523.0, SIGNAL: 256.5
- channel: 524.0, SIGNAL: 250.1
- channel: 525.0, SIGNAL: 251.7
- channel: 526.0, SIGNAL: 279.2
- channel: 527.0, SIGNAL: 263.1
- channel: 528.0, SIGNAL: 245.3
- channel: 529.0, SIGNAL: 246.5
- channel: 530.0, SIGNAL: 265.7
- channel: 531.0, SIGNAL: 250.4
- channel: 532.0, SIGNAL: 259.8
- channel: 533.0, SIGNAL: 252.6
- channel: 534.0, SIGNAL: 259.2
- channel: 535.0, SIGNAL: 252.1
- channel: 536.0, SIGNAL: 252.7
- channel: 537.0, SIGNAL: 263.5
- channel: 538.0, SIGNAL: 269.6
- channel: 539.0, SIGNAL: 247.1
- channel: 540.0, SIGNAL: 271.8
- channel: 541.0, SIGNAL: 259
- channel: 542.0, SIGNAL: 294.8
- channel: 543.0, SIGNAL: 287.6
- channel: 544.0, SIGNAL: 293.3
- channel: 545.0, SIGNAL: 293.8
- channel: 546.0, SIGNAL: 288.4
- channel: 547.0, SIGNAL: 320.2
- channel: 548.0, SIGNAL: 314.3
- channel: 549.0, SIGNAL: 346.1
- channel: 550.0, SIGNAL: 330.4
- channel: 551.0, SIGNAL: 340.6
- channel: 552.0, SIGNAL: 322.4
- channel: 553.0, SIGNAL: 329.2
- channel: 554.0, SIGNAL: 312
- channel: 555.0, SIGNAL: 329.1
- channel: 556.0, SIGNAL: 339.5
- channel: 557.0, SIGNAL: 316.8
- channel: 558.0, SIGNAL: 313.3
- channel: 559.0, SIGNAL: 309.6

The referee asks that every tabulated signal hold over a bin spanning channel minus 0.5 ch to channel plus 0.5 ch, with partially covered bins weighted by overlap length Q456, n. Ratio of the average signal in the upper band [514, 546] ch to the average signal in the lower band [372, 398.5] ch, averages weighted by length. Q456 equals 1.8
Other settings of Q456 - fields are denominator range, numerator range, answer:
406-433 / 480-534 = 1.60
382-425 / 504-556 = 1.80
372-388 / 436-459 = 1.49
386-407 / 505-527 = 1.57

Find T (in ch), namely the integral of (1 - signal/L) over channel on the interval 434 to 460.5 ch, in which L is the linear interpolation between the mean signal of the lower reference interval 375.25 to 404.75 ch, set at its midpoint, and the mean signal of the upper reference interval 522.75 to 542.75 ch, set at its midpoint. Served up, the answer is -2.1 ch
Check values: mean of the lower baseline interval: 152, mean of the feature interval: 211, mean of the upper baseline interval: 260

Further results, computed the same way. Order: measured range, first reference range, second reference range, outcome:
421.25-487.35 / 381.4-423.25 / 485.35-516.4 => -3.79 ch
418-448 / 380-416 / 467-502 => 1.21 ch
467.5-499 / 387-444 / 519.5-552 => -2.00 ch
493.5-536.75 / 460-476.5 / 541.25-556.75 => 4.04 ch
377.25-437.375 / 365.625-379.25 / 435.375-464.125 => 3.45 ch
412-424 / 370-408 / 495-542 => 3.35 ch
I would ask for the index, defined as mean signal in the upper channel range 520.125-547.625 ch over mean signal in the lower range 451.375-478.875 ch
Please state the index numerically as 1.23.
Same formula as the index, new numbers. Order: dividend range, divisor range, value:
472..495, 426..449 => 1.20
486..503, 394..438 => 1.52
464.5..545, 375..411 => 1.60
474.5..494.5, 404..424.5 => 1.71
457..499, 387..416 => 1.47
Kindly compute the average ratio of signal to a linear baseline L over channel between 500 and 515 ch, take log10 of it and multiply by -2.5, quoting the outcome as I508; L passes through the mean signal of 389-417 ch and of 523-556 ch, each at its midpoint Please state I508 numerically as 0.062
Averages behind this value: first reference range 159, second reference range 283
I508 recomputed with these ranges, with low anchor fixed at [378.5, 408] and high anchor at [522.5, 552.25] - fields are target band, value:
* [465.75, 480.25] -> -0.03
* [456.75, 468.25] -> 0.02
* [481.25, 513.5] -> -0.02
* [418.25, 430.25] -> 0.22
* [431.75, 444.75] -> -0.09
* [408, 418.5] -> 0.16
